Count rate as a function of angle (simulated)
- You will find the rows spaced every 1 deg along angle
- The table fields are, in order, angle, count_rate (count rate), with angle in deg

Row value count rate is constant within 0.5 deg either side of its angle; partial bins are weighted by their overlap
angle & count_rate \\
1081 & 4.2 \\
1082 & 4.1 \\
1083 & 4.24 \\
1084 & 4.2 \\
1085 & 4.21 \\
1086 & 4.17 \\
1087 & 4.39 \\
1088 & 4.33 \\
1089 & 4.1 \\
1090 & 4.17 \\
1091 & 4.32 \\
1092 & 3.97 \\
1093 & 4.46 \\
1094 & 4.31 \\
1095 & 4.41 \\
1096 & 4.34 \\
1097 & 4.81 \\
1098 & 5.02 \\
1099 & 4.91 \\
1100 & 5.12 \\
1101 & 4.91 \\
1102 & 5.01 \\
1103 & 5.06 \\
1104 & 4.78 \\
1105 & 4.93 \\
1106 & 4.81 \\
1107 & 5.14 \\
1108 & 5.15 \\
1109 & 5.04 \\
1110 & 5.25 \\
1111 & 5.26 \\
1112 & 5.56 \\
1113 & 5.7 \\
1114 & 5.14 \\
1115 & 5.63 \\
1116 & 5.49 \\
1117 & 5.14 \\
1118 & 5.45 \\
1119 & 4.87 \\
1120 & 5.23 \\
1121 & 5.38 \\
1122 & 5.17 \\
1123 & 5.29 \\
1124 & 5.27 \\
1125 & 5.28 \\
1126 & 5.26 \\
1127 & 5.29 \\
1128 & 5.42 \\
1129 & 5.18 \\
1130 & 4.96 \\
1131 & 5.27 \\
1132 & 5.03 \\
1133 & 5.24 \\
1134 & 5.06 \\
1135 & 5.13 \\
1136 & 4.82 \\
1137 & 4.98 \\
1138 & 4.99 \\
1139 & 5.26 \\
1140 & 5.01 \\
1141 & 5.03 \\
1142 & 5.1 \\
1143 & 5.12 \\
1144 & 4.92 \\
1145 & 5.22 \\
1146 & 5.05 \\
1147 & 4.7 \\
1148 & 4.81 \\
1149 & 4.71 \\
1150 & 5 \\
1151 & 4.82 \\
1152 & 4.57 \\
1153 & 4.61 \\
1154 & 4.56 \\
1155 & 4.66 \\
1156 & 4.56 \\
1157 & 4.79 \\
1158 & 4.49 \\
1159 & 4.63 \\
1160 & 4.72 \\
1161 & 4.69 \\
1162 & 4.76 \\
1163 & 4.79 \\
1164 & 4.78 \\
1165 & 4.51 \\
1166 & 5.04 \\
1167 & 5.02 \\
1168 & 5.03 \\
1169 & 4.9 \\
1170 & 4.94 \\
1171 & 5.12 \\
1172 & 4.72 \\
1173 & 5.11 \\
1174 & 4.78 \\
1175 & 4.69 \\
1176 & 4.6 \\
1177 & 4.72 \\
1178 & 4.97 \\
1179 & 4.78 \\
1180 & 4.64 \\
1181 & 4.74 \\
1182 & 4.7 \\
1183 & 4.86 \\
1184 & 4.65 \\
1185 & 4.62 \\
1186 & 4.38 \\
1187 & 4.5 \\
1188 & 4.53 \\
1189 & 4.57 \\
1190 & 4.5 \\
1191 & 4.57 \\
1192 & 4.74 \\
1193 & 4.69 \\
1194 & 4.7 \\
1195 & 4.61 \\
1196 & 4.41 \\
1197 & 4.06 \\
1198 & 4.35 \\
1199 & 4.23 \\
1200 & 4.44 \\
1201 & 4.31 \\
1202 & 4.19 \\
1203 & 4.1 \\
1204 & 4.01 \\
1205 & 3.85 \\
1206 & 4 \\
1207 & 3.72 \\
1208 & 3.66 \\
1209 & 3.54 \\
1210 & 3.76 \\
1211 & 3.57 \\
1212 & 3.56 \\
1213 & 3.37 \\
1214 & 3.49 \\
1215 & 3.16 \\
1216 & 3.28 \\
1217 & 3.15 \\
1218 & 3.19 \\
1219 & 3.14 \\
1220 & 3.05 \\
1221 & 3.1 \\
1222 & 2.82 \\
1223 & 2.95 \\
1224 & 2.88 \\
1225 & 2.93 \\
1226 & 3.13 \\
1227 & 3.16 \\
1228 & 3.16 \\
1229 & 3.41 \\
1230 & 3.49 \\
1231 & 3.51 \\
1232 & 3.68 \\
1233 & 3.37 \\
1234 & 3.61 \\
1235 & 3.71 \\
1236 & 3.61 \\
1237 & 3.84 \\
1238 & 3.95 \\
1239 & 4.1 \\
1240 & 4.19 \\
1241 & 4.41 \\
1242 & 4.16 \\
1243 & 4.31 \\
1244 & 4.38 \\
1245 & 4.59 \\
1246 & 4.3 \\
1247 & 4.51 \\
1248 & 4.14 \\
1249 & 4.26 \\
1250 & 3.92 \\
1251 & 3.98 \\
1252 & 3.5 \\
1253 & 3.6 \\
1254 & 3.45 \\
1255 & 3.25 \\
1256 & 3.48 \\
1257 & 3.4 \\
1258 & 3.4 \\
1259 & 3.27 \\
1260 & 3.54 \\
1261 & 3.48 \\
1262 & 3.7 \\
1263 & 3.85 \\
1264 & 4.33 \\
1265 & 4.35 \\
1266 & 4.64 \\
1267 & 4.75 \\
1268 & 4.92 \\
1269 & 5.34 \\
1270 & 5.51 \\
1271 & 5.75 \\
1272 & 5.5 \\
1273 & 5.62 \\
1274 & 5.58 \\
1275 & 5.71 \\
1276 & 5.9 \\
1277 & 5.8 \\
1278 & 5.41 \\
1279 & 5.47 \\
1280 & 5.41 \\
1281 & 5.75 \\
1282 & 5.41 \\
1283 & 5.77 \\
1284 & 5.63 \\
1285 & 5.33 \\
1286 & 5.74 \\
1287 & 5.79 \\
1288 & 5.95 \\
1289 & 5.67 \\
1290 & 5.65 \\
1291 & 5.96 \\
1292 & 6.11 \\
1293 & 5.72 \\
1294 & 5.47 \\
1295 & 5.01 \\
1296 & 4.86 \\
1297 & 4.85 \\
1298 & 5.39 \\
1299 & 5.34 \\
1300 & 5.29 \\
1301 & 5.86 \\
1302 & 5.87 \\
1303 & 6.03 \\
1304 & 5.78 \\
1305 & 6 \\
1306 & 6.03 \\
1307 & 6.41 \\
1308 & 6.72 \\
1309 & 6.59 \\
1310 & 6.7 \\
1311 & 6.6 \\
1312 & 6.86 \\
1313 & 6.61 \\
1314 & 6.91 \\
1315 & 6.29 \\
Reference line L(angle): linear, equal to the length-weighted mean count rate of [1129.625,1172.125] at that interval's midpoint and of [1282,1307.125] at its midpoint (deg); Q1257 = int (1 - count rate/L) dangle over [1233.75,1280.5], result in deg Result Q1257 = 9.2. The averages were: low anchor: 4.89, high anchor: 5.64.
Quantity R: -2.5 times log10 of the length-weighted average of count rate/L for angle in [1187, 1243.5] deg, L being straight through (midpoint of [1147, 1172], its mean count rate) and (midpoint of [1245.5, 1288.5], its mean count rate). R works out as 0.24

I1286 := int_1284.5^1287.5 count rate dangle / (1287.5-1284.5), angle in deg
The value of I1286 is 5.62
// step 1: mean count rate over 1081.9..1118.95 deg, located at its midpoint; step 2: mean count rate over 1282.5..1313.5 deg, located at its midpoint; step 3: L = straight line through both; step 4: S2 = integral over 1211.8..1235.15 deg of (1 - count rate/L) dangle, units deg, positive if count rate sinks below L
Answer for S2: 9.4 deg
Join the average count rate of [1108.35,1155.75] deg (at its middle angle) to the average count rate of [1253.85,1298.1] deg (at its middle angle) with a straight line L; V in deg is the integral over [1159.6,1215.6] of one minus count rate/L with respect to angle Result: 7.0 deg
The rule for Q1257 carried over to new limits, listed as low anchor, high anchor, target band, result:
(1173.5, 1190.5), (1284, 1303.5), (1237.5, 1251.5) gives 2.55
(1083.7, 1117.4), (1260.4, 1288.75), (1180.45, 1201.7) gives 2.09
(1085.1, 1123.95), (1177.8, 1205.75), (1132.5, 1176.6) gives -1.95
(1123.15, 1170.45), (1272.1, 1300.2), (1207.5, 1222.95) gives 5.69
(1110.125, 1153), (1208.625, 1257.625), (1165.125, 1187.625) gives -1.67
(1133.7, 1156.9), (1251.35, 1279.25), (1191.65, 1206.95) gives 1.40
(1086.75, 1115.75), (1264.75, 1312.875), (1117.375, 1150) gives -0.83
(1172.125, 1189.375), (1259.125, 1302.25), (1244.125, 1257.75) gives 3.23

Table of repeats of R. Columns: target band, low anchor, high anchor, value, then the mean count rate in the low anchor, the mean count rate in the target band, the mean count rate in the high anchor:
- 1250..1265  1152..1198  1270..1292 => 0.44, 4.69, 3.62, 5.66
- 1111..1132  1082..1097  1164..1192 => -0.19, 4.27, 5.29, 4.75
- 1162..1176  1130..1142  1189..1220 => -0.08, 5.07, 4.87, 3.94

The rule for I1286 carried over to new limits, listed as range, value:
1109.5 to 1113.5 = 5.44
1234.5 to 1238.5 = 3.78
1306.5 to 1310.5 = 6.6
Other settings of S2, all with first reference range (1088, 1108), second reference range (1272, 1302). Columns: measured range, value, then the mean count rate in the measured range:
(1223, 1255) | 9.5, 3.76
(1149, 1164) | 0.8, 4.69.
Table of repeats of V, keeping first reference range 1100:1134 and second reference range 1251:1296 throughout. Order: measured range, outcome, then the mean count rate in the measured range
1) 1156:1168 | 0.9 deg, 4.75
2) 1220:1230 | 3.8 deg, 3.08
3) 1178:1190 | 1.0 deg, 4.64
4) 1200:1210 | 2.2 deg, 3.95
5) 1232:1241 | 2.1 deg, 3.82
